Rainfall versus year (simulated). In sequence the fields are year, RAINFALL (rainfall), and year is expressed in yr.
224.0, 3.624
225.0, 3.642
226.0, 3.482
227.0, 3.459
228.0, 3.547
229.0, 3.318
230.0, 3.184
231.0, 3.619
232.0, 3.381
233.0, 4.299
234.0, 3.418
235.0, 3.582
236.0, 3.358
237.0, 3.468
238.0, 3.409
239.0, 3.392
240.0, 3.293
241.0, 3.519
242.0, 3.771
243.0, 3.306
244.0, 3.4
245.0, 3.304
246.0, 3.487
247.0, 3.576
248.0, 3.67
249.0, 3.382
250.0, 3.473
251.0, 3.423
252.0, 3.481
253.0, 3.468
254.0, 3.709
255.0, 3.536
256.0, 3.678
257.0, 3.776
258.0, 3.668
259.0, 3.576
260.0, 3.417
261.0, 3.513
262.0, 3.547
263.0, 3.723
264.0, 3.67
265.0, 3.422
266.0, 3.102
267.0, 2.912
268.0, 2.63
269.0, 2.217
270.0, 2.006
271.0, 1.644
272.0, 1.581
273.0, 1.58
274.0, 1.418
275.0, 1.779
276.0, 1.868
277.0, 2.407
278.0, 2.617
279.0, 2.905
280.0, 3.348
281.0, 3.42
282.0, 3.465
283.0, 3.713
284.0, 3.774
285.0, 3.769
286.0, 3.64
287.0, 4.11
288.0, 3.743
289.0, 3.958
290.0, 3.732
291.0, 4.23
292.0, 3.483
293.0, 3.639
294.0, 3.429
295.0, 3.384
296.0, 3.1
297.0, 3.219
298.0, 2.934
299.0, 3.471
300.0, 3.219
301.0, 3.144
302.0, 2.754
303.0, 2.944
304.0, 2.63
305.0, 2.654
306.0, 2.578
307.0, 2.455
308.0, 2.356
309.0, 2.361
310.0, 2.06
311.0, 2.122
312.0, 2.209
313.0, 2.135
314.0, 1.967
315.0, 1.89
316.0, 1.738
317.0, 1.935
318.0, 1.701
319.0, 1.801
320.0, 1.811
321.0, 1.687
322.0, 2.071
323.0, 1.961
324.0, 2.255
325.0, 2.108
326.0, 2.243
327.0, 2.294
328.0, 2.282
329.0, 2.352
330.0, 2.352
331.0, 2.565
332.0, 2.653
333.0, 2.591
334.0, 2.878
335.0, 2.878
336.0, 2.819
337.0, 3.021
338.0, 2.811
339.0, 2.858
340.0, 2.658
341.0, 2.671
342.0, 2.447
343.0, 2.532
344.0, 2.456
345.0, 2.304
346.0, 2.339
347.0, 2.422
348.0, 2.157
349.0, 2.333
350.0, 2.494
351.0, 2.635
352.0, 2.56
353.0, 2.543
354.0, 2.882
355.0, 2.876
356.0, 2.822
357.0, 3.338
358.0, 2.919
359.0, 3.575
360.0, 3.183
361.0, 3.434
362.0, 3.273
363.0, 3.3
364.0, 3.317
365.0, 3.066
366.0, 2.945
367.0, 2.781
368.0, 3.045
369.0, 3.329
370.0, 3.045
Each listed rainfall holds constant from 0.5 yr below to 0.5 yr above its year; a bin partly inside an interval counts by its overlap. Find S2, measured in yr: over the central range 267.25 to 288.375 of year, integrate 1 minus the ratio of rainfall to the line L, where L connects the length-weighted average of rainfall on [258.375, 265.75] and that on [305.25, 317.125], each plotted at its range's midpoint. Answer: 2.1 yr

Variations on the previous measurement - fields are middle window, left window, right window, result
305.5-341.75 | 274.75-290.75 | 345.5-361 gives 8.1 yr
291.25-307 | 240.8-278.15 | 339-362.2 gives -1.0 yr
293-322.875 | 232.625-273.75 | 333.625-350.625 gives 3.9 yr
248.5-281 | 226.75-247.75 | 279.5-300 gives 5.2 yr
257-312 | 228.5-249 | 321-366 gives 2.2 yr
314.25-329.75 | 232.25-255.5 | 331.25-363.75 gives 4.9 yr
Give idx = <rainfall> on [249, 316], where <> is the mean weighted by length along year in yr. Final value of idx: 3.01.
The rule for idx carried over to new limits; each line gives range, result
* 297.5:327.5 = 2.32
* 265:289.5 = 2.83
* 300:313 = 2.53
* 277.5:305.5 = 3.37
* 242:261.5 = 3.52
